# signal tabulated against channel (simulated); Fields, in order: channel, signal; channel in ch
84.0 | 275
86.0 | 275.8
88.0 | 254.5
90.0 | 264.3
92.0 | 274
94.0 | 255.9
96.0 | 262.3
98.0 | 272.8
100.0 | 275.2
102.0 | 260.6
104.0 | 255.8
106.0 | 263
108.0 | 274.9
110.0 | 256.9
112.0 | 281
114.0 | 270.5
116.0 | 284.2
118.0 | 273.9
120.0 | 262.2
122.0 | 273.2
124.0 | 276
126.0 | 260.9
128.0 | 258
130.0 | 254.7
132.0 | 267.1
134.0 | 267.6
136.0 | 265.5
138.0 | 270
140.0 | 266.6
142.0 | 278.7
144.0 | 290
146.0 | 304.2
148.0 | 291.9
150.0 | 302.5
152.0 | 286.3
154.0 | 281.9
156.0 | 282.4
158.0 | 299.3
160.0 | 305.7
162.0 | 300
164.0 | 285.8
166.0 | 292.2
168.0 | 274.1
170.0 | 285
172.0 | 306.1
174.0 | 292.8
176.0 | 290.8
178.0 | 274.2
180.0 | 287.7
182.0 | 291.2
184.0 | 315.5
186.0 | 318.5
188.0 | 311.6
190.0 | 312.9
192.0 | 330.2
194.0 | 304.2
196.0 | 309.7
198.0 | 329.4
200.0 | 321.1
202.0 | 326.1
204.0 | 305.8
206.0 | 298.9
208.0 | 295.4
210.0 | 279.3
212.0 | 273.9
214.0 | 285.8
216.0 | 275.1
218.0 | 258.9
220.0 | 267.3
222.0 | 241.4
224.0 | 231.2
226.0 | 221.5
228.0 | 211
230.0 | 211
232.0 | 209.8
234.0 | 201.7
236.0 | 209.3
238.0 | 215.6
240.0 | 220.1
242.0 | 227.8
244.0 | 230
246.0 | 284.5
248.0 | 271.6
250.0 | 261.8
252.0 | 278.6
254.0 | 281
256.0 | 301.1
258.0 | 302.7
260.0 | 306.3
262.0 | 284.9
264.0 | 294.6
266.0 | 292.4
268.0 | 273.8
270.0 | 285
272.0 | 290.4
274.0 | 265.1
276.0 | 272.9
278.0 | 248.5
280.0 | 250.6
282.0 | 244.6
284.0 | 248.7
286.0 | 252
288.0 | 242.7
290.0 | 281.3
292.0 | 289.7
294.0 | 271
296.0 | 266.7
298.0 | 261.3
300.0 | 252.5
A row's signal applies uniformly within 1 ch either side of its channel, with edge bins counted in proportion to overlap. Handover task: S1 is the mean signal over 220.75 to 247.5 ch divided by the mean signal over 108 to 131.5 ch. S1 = 0.8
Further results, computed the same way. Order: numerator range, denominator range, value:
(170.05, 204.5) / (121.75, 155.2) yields 1.11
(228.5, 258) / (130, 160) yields 0.87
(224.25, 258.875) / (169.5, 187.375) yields 0.82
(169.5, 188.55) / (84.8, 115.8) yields 1.11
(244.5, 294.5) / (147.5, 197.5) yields 0.92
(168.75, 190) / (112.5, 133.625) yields 1.11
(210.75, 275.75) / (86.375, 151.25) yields 0.95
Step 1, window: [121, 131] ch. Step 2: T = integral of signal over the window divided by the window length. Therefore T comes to 265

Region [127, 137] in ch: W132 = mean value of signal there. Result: 263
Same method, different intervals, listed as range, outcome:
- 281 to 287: 248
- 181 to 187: 308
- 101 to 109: 264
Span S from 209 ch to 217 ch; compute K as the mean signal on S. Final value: 279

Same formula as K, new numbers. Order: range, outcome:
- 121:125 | 275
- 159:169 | 292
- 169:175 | 295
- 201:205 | 316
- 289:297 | 277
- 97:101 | 274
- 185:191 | 314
